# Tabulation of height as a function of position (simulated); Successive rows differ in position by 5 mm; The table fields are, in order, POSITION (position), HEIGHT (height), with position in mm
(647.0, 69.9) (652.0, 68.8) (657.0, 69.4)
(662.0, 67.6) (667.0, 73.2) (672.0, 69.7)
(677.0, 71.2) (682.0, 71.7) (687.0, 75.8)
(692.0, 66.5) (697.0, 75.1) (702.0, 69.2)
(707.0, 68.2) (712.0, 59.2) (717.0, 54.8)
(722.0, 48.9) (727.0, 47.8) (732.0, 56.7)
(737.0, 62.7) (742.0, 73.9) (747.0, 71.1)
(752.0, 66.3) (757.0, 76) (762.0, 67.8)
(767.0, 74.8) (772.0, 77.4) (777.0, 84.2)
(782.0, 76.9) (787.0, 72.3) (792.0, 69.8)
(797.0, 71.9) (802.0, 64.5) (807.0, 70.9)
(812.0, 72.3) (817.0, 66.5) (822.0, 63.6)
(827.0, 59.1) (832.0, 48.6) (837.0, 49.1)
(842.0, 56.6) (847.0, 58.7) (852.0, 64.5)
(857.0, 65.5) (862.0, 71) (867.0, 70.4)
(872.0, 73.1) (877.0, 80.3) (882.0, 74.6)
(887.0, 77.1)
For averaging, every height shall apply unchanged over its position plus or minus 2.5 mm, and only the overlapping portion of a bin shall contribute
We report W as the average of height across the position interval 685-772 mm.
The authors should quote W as 65.9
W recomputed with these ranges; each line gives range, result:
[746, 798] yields 73.6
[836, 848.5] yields 55.2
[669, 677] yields 70.4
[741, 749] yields 72.3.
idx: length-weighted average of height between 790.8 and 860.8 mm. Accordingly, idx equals 63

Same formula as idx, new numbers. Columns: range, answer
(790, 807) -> 69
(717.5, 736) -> 52.5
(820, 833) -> 57.8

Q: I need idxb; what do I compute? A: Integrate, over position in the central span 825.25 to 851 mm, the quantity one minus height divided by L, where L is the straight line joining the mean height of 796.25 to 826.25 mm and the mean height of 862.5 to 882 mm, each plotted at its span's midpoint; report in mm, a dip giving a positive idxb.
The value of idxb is 5.7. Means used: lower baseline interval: 67.5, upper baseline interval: 74.2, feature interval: 54.9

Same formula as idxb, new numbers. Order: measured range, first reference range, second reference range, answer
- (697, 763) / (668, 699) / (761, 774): 8.38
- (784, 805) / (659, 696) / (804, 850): -2.30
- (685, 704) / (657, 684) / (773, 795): 0.01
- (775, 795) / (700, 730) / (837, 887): -4.15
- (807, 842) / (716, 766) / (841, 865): 1.78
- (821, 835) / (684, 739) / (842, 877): 2.15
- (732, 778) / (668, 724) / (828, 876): -4.50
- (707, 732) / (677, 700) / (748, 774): 6.08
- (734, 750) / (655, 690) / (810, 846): -0.72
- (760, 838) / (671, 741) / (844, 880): -1.75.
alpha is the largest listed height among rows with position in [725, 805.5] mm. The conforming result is 84.2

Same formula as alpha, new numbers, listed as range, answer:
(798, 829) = 72.3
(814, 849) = 66.5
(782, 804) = 76.9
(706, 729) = 68.2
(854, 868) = 71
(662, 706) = 75.8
